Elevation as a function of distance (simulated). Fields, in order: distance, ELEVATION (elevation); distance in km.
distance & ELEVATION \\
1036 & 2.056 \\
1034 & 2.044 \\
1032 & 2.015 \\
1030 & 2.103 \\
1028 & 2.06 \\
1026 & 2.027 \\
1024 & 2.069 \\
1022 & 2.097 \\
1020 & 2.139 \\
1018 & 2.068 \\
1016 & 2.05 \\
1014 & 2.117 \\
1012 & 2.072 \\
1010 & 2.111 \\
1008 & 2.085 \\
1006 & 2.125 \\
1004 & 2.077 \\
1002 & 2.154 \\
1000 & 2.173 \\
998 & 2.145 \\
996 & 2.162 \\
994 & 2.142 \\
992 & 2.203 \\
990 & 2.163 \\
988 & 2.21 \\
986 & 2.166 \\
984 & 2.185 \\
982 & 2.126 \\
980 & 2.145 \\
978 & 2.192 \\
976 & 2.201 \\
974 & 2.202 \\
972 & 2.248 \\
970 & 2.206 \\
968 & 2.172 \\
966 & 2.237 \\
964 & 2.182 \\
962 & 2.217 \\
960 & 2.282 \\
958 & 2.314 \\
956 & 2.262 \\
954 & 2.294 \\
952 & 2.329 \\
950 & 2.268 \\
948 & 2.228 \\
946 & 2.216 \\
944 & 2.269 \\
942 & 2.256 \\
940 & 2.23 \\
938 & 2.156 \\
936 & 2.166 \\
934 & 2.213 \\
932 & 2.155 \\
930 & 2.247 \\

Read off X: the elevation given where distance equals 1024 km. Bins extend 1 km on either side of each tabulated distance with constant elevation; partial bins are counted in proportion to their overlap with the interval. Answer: 2.069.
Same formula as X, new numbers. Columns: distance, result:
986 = 2.166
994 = 2.142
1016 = 2.05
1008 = 2.085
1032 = 2.015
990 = 2.163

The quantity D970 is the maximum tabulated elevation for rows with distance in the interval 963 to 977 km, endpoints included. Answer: 2.248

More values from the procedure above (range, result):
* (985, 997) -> 2.21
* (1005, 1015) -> 2.125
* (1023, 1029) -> 2.069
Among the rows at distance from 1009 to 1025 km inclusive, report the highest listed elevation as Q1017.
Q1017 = 2.139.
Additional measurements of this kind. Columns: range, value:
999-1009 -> 2.173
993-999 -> 2.162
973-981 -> 2.202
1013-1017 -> 2.117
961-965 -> 2.217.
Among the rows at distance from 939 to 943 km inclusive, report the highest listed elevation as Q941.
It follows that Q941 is 2.256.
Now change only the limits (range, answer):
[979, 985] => 2.185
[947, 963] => 2.329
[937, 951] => 2.269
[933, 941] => 2.23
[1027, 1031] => 2.103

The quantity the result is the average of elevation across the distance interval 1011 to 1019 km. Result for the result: 2.08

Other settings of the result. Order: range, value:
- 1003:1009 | 2.1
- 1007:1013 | 2.09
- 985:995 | 2.18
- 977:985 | 2.16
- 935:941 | 2.18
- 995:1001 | 2.16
